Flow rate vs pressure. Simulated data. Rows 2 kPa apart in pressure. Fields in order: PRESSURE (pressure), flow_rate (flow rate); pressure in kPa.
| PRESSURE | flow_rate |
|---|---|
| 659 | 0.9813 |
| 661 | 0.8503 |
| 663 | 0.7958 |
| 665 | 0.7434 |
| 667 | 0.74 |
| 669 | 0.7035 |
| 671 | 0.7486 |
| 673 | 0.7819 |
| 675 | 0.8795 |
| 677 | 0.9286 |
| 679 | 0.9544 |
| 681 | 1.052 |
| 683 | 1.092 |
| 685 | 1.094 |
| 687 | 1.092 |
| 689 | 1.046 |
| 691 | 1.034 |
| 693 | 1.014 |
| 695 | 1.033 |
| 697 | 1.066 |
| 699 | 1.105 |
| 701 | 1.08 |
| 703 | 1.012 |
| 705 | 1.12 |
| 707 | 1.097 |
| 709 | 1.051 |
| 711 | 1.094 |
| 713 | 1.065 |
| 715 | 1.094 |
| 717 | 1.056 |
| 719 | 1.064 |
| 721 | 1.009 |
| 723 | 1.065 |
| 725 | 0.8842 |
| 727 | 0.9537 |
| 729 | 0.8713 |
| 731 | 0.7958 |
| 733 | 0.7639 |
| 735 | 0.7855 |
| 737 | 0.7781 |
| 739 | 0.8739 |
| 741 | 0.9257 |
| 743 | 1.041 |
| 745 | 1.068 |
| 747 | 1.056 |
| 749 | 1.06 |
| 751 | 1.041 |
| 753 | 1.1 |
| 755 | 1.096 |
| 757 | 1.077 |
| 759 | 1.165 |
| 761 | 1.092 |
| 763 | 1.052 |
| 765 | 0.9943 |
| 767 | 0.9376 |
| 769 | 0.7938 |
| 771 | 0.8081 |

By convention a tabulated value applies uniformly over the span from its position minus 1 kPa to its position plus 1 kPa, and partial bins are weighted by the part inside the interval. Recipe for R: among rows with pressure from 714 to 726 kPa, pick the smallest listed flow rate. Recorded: 0.8842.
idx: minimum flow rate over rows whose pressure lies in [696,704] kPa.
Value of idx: 1.012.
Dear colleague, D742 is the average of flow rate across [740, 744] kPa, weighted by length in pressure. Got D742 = 0.983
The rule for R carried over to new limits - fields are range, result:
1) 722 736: 0.7639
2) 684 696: 1.014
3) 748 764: 1.041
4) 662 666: 0.7434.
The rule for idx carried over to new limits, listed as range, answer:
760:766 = 0.9943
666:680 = 0.7035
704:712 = 1.051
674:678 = 0.8795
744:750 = 1.056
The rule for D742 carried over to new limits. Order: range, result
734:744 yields 0.881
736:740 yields 0.826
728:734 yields 0.81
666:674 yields 0.744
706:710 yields 1.07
